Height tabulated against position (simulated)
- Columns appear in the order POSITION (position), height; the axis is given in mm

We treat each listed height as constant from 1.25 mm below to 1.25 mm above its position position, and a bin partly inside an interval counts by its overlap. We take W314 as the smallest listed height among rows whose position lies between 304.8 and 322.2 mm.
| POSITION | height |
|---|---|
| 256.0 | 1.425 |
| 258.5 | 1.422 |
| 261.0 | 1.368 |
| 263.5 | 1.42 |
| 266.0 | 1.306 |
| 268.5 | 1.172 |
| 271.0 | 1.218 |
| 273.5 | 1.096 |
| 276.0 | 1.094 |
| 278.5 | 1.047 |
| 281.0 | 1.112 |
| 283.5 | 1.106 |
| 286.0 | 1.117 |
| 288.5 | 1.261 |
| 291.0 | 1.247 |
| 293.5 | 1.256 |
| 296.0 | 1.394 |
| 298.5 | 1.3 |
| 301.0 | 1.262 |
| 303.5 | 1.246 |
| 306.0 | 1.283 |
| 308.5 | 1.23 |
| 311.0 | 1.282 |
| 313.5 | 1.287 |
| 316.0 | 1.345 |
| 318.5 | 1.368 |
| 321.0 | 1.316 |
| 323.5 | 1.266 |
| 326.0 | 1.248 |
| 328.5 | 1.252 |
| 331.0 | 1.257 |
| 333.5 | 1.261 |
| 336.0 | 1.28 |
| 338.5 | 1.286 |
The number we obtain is 1.23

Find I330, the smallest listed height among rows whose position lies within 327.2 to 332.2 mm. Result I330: 1.252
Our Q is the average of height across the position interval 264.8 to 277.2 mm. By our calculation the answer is 1.18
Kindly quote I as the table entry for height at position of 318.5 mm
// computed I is 1.368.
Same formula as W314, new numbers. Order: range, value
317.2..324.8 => 1.266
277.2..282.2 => 1.047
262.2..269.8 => 1.172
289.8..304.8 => 1.246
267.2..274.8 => 1.096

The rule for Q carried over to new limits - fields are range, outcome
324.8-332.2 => 1.25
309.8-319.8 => 1.32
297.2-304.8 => 1.27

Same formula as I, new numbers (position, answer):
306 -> 1.283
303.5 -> 1.246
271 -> 1.218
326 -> 1.248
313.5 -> 1.287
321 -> 1.316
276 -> 1.094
